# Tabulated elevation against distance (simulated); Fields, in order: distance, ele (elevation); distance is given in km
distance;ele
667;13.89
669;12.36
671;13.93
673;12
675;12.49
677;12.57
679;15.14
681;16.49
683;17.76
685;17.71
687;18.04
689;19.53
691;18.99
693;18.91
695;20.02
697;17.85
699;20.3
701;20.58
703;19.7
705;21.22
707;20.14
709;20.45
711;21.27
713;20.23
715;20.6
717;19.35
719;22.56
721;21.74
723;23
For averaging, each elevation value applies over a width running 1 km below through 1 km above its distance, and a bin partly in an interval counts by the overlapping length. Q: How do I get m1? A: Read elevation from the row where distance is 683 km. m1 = 17.76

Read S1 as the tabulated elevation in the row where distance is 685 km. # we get 17.71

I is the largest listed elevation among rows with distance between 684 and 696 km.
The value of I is 20.02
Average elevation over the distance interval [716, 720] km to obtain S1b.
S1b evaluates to 21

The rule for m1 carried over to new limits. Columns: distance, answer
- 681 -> 16.49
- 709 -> 20.45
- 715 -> 20.6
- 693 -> 18.91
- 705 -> 21.22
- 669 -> 12.36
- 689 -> 19.53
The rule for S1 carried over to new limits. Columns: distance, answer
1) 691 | 18.99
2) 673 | 12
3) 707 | 20.14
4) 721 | 21.74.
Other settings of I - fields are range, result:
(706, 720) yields 22.56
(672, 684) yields 17.76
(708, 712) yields 21.27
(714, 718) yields 20.6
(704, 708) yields 21.22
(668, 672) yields 13.93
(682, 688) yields 18.04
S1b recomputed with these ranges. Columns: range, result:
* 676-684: 15.5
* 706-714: 20.5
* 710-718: 20.4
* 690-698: 18.9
